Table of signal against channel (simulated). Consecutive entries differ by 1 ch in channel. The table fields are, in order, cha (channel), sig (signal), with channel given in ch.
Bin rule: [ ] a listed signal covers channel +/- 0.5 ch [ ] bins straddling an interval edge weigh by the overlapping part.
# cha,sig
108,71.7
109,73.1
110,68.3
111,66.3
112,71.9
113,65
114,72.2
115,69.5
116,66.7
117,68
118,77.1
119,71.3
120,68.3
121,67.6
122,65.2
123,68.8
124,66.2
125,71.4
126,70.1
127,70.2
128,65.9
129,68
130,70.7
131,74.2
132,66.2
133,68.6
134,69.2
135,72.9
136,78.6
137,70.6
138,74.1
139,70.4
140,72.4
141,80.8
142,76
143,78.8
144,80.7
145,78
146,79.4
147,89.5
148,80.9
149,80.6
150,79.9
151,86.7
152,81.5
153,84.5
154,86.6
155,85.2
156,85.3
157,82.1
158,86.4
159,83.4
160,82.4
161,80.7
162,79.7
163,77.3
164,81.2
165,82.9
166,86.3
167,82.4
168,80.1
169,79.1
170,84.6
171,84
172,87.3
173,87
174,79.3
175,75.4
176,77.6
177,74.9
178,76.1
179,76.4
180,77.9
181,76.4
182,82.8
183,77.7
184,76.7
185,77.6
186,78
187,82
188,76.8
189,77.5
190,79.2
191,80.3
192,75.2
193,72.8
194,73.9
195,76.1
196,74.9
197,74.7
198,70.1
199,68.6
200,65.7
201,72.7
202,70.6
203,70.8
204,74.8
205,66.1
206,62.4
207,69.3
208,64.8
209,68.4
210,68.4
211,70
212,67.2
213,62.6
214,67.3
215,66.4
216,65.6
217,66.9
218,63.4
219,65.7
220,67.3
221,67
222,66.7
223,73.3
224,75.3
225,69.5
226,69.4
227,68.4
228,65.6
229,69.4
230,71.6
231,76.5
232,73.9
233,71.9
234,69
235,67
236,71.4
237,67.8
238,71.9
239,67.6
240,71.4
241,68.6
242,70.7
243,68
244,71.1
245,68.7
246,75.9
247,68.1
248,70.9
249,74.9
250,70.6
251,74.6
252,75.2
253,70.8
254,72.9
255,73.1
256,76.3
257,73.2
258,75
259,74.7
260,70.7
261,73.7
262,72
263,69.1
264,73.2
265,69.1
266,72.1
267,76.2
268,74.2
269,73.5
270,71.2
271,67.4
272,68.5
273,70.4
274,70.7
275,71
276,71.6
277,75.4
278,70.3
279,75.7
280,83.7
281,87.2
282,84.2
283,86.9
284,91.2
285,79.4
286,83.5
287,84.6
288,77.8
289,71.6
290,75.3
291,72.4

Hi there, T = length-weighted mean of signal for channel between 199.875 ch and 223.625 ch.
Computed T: 67.7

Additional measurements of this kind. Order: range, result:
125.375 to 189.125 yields 78.5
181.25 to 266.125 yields 71.4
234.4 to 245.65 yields 69.6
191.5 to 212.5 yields 70.4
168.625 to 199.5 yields 77.8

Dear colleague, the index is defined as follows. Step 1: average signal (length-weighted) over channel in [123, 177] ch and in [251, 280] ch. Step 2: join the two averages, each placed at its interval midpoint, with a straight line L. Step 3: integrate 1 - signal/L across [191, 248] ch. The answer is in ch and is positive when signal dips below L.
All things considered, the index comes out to 3.9 ch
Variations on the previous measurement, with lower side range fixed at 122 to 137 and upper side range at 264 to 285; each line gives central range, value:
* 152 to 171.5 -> -3.2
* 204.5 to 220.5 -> 1.5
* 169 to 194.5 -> -2.4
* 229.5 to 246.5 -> 0.8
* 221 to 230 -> 0.5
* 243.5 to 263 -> 0.5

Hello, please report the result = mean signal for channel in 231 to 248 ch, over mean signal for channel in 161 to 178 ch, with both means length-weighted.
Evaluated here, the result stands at 0.9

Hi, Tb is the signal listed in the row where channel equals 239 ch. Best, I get 67.6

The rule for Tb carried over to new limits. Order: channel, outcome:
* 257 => 73.2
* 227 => 68.4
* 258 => 75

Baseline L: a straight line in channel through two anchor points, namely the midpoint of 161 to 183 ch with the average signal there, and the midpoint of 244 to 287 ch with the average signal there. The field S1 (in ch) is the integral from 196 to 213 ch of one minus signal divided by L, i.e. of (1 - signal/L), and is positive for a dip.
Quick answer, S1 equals 2.0 ch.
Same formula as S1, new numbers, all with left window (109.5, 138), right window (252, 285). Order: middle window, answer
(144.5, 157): -2.22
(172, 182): -0.99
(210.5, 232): 1.34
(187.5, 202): -0.39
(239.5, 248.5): 0.42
